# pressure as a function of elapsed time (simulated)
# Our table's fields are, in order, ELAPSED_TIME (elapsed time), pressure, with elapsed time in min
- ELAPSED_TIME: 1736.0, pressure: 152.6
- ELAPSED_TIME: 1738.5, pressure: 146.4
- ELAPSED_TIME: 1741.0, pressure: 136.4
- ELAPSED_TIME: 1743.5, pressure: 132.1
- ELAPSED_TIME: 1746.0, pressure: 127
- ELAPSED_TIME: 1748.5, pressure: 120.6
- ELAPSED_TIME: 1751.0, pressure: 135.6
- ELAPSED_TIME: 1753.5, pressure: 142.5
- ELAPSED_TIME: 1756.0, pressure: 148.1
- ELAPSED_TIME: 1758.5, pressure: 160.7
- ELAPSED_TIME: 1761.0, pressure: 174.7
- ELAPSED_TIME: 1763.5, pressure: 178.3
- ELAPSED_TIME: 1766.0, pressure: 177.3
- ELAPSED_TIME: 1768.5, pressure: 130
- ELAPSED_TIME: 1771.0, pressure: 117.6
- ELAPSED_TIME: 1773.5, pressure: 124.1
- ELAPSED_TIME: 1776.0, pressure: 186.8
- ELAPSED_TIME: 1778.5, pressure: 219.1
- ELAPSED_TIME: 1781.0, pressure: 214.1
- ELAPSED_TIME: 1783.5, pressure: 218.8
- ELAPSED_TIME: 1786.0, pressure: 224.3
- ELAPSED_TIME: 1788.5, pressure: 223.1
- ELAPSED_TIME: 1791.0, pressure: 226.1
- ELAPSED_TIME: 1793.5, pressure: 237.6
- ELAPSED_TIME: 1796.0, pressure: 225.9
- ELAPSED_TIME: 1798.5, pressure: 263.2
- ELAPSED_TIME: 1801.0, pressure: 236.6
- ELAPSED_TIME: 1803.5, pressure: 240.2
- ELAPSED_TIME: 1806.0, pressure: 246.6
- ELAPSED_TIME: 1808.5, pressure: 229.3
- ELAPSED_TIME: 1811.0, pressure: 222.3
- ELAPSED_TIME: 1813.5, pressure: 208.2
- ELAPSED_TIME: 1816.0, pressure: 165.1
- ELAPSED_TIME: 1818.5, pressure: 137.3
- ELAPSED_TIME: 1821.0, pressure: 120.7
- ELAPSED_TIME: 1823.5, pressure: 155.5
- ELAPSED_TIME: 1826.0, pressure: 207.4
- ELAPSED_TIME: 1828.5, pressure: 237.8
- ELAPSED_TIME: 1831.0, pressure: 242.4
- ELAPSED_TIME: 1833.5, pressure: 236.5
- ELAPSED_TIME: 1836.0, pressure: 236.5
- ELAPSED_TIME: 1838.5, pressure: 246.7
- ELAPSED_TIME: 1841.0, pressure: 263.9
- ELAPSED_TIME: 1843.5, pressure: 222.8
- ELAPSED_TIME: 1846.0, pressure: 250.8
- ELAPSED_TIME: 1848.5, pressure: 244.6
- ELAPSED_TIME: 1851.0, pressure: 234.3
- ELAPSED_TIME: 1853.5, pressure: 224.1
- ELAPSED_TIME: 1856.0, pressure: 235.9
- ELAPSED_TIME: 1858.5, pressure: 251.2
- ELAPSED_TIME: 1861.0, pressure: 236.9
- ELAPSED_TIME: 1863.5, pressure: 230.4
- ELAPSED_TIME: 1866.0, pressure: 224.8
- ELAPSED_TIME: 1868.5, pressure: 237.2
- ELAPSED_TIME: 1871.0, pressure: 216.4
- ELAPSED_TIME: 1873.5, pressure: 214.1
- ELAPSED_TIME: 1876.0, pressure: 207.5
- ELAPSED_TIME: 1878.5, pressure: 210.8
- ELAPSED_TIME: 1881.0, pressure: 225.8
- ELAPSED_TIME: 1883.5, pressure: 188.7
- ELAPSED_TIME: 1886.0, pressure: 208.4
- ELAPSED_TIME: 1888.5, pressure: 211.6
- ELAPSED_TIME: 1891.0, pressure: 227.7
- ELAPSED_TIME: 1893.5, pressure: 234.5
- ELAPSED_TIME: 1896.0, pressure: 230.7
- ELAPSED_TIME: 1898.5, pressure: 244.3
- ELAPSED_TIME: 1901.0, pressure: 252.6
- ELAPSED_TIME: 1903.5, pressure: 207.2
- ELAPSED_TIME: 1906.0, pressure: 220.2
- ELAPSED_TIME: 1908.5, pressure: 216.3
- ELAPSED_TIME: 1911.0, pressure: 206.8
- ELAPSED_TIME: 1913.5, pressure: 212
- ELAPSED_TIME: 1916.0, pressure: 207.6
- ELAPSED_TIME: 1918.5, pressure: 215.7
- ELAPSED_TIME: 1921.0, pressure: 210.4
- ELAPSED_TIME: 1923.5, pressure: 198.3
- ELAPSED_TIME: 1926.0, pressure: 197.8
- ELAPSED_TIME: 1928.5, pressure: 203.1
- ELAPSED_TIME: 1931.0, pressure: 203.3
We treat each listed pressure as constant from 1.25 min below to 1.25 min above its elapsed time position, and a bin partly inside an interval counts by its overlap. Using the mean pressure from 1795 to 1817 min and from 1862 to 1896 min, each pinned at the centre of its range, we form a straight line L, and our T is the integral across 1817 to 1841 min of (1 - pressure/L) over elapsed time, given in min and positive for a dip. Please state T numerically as 2.05 min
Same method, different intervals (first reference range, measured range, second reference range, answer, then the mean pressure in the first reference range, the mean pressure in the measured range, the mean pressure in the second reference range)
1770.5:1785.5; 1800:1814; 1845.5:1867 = -1.87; 185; 232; 237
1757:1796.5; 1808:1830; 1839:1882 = 2.52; 189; 186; 232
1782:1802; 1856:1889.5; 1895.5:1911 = 1.05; 232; 221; 227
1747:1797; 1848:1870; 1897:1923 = -3.34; 179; 235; 219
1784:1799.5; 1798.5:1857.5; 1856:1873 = 2.99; 232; 220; 232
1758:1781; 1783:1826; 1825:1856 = -2.46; 166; 210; 238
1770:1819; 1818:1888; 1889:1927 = -1.93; 210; 220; 219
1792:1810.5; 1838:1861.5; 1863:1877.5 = -1.52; 239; 241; 221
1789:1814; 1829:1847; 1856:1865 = -0.43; 234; 242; 239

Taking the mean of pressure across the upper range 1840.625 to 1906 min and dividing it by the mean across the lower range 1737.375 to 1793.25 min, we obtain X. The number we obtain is 1.36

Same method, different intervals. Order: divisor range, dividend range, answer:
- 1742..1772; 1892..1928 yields 1.50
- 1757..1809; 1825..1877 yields 1.16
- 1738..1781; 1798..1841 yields 1.41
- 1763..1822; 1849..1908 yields 1.13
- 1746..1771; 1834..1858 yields 1.61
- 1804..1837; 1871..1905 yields 1.08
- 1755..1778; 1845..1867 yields 1.51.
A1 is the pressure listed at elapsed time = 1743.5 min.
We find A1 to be 132.1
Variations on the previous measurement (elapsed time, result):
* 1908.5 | 216.3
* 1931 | 203.3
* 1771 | 117.6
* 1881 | 225.8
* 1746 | 127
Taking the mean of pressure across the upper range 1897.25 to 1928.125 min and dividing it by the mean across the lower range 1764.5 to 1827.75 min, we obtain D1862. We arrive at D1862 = 1.1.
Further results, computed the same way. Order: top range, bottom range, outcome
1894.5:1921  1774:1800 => 1.00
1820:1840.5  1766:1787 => 1.19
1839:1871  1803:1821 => 1.19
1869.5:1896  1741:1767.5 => 1.45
